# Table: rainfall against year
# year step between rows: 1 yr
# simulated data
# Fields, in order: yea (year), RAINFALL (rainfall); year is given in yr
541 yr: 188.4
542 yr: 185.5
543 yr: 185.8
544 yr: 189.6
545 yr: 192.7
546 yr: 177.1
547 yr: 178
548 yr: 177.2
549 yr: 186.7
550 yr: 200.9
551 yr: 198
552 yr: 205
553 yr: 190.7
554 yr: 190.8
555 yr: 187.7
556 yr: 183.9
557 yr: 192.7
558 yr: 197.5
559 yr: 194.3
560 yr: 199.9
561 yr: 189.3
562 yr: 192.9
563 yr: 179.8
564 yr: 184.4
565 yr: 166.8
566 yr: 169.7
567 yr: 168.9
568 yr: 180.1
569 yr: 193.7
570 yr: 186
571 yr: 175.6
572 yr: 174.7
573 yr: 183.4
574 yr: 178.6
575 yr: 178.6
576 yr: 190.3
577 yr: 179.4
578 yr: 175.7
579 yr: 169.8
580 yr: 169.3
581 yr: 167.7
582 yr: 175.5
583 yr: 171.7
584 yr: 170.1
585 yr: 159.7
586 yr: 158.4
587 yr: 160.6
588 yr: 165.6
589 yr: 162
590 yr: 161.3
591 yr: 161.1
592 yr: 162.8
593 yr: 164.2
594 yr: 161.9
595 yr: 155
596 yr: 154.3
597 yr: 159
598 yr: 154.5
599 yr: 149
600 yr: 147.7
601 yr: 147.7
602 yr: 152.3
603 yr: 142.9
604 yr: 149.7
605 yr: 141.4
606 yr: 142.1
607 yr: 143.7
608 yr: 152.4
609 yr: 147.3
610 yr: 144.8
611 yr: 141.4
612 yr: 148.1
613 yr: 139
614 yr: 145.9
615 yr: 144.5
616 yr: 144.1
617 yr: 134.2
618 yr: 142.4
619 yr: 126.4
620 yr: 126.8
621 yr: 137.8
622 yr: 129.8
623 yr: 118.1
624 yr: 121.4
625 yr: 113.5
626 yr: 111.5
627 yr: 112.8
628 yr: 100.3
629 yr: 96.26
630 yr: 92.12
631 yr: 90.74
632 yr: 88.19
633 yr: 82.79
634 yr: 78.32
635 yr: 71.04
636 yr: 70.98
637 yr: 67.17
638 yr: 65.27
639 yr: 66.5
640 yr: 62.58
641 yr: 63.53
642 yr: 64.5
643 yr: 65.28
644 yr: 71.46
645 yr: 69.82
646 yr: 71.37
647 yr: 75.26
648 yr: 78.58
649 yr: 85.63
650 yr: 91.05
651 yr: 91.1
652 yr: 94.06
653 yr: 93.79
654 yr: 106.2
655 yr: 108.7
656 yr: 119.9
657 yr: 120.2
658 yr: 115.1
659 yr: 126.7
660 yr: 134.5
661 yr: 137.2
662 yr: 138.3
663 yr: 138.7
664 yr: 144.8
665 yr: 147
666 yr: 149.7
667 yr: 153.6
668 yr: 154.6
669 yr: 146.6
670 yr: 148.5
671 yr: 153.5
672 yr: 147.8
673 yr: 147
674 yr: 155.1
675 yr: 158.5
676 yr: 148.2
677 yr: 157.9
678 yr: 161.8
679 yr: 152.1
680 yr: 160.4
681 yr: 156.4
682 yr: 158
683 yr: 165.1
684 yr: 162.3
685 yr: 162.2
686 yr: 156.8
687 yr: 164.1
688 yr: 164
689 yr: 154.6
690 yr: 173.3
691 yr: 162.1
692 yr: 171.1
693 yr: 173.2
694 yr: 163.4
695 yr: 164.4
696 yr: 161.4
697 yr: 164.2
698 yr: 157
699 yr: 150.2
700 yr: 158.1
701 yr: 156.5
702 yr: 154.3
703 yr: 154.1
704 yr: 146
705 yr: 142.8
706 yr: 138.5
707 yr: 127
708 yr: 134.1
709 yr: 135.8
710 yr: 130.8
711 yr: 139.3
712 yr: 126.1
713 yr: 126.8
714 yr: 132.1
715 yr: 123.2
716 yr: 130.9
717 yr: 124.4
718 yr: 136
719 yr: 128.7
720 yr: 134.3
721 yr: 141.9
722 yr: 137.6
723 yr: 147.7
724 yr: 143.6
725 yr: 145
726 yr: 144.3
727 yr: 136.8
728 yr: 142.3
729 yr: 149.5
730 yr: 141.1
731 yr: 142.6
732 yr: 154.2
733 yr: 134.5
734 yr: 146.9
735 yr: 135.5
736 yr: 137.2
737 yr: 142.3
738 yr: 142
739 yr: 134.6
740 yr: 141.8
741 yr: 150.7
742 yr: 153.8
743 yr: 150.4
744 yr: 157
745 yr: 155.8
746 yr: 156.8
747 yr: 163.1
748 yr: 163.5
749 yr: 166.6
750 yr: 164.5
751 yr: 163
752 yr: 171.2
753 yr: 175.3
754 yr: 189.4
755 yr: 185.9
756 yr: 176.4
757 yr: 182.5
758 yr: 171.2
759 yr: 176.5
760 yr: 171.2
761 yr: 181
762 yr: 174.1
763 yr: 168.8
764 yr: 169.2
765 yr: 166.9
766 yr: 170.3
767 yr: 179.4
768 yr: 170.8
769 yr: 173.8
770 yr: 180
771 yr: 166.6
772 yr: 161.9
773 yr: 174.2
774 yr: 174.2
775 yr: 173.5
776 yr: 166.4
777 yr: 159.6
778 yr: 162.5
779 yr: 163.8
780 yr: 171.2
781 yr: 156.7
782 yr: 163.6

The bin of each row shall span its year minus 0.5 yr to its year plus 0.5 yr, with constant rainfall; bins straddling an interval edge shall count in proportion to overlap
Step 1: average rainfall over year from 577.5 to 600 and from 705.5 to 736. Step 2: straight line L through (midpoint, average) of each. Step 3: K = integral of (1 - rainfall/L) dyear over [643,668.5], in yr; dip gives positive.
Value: 6.4 yr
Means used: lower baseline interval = 163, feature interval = 112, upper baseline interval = 137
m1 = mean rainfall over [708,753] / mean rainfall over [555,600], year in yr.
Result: 0.8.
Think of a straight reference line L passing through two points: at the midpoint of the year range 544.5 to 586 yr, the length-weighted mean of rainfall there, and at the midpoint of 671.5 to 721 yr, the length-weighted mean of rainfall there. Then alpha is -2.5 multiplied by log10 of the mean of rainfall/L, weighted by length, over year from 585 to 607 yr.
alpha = 0.13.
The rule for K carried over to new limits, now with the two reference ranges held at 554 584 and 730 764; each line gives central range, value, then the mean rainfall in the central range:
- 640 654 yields 7.6 yr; 78.6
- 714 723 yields 1.7 yr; 133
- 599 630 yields 7.3 yr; 134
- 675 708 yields 1.9 yr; 157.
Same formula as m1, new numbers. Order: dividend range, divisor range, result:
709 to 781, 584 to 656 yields 1.29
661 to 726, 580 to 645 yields 1.16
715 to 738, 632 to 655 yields 1.80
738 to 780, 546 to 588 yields 0.92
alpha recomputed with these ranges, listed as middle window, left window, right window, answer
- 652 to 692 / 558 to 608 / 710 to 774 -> 0.10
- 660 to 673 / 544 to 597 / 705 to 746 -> 0.06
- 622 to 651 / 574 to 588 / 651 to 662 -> 0.47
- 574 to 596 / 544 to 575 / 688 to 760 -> 0.08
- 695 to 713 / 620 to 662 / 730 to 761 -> -0.10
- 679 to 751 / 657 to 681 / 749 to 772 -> 0.08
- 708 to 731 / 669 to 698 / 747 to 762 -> 0.22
